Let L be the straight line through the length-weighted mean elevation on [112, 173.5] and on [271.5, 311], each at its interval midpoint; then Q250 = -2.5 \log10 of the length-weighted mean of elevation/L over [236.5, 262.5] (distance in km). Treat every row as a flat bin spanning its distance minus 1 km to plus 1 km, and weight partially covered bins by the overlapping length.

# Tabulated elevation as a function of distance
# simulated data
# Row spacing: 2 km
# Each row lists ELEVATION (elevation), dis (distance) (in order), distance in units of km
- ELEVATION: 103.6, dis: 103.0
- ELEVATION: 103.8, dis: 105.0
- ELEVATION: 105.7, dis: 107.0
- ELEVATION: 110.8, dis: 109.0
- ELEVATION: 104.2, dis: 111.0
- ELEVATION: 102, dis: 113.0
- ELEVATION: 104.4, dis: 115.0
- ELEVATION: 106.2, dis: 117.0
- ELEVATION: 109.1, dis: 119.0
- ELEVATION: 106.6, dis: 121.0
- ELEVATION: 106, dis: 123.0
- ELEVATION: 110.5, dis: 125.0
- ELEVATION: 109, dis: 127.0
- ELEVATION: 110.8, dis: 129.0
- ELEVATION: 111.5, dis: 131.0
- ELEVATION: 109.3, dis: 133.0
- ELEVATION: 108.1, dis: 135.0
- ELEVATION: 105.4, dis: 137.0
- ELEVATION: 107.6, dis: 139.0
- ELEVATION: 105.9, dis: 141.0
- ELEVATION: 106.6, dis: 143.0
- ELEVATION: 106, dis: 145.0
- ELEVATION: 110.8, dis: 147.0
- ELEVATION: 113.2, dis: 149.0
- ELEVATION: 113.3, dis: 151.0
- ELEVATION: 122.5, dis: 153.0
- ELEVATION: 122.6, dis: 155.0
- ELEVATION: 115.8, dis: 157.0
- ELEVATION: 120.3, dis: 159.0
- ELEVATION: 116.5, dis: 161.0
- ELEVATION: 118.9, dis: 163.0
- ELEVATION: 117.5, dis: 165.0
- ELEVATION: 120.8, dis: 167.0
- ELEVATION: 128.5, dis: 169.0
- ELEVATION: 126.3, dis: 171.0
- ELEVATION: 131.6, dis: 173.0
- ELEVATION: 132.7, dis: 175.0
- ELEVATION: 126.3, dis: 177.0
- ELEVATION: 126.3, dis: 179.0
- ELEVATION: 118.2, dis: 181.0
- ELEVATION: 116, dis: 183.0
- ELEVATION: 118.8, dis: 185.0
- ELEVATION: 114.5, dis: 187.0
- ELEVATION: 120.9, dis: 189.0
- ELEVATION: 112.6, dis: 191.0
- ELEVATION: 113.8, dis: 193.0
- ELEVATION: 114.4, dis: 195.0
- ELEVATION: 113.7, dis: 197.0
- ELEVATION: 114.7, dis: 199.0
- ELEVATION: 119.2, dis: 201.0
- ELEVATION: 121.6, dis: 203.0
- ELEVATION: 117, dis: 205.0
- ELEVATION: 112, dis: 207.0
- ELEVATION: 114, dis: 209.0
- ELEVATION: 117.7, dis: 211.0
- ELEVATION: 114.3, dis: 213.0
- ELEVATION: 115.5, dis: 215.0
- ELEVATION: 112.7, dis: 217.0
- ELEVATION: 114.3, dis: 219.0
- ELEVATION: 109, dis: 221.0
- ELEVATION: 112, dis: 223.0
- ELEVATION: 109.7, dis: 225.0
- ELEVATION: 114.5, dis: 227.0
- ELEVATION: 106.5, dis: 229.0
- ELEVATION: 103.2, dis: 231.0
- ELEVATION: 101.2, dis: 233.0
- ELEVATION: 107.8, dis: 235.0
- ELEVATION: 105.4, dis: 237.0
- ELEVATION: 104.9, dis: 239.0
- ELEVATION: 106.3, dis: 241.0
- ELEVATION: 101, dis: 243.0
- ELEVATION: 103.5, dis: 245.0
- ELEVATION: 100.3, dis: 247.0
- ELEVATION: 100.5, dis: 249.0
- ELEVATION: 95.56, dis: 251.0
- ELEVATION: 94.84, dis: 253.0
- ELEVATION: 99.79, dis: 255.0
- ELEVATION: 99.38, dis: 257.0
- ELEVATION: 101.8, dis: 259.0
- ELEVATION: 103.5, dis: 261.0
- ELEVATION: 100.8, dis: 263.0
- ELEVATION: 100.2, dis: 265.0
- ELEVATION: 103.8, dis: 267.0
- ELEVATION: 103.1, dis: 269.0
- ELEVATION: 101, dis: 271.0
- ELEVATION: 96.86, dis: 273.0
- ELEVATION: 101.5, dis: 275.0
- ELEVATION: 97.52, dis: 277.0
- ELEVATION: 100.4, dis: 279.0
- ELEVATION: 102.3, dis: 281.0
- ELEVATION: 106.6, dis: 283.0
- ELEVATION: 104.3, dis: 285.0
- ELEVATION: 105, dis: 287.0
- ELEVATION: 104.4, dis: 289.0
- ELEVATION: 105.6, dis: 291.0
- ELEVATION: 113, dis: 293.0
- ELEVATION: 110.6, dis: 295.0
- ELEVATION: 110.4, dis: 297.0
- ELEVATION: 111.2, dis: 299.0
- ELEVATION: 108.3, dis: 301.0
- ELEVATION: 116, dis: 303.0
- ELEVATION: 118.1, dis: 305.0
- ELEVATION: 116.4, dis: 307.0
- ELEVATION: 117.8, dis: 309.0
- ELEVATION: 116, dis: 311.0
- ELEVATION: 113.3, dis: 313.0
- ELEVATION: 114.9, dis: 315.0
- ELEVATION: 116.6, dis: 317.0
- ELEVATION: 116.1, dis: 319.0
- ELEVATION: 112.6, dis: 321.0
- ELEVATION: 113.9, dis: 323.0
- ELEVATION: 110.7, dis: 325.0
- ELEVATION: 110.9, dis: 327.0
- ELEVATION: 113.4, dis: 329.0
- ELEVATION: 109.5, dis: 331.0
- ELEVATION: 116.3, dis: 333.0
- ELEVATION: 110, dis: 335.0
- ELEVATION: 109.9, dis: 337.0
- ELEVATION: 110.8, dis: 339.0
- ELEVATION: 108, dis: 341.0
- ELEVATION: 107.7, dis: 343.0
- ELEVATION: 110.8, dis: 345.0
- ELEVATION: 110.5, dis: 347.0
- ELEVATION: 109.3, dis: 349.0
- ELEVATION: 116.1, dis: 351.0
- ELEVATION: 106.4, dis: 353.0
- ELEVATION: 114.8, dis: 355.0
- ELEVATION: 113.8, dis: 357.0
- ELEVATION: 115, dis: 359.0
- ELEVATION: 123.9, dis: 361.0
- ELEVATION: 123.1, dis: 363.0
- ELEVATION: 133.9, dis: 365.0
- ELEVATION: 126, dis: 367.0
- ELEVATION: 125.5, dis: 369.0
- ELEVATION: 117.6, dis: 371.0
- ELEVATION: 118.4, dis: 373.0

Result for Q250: 0.08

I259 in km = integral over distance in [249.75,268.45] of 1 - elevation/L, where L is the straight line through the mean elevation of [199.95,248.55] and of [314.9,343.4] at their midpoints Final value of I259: 1.8 km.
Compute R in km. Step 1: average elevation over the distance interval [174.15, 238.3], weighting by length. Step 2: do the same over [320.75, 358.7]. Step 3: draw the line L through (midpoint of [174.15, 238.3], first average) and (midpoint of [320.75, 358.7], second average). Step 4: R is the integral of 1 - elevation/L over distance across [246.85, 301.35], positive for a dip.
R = 4.8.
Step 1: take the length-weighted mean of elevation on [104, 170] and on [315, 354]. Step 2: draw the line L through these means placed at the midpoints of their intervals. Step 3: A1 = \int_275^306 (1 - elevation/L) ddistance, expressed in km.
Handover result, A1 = 1.16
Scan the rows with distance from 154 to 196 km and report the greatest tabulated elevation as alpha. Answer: 132.7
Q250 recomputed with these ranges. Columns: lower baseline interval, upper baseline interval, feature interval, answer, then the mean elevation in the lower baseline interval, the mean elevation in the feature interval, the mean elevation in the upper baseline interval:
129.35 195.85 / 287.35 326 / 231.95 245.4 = 0.10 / 117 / 104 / 113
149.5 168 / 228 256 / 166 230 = -0.06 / 119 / 118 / 102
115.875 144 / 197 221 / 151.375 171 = -0.09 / 108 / 120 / 115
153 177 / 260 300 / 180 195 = 0.03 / 123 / 116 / 104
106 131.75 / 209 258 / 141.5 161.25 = -0.07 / 107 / 114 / 106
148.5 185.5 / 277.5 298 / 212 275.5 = 0.07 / 122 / 105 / 106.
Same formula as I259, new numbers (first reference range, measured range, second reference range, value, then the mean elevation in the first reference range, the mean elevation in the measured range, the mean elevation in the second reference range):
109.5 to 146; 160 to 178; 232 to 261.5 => -3.26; 107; 124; 102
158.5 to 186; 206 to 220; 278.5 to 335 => 0.58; 123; 114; 111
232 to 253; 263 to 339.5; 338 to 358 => -1.42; 102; 109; 111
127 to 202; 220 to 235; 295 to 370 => 1.00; 116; 108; 114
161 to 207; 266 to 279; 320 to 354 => 1.60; 120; 101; 111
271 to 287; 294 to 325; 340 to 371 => -1.90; 102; 114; 116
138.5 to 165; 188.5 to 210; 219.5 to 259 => -1.40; 114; 116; 104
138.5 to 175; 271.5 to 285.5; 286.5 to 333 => 1.52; 117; 101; 113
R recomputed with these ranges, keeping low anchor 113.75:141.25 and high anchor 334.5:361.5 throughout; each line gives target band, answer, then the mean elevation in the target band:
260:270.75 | 0.8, 102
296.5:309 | -0.3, 114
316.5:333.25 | -0.3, 113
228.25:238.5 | 0.5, 105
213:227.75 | -0.4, 113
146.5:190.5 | -4.9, 121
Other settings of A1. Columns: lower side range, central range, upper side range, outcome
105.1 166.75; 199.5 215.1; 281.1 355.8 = -0.77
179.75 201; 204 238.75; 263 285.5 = -0.05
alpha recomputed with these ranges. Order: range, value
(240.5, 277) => 106.3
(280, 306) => 118.1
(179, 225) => 126.3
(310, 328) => 116.6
